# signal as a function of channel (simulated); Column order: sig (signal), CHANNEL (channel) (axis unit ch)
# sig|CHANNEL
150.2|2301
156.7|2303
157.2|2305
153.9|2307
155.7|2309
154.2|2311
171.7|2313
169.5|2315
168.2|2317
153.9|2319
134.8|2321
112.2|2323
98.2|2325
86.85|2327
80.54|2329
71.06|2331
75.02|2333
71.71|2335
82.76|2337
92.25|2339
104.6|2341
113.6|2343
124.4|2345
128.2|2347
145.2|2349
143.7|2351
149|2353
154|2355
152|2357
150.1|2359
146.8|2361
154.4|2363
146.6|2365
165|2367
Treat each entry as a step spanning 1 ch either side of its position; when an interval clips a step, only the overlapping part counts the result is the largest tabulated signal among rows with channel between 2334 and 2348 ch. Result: 128.2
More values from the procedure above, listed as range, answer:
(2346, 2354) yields 149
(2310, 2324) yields 171.7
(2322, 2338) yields 112.2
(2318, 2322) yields 153.9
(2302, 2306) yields 157.2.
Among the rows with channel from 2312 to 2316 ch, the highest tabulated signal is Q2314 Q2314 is 171.7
